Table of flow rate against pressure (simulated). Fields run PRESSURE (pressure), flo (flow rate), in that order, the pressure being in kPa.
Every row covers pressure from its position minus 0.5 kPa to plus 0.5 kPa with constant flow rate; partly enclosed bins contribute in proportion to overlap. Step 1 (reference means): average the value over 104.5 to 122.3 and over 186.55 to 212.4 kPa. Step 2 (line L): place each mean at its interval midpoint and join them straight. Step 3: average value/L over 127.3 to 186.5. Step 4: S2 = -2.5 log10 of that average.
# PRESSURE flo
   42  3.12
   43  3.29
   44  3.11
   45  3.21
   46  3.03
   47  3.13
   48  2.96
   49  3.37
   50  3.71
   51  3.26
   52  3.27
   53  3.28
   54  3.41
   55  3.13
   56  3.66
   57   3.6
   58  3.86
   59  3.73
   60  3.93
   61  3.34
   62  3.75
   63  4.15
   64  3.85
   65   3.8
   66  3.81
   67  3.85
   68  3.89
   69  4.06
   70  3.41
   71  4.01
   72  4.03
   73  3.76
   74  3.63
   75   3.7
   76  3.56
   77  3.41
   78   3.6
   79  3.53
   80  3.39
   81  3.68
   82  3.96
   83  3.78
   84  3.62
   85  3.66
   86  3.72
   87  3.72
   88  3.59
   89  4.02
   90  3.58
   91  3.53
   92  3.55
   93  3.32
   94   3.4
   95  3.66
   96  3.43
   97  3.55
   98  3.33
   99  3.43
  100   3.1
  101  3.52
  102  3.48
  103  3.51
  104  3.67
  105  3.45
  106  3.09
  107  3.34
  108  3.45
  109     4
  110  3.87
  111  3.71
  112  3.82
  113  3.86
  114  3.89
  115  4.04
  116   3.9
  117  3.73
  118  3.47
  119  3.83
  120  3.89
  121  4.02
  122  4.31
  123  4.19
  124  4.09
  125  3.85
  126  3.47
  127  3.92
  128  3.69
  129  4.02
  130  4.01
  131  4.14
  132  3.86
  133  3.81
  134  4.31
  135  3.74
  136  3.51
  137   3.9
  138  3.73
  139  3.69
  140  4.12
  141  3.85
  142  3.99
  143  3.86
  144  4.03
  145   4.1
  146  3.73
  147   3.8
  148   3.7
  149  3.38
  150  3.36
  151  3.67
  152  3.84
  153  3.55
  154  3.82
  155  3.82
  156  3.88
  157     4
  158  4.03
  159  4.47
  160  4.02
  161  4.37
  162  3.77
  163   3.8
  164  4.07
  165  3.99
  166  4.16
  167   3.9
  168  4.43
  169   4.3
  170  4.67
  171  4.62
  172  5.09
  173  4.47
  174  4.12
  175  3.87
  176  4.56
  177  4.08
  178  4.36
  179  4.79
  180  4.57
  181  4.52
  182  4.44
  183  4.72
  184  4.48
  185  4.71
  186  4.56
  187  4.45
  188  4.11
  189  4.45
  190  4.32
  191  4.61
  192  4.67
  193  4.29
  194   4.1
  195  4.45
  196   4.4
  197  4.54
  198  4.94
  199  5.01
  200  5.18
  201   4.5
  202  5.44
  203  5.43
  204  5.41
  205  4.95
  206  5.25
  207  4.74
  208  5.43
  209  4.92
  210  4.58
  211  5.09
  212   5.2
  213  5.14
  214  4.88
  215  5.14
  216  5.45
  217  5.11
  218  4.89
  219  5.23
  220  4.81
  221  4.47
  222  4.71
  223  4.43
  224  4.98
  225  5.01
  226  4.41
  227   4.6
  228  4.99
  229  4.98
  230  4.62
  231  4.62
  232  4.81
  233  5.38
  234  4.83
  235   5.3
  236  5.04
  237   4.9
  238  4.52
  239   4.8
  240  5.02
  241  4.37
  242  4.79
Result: 0.05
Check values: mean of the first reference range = 3.75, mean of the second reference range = 4.79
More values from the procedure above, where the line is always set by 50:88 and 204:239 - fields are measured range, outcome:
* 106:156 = 0.10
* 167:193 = 0.03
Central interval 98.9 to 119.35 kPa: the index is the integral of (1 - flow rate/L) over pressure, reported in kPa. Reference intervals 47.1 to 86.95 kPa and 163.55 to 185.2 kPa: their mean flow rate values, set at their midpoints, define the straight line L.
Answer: 1.6 kPa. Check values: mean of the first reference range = 3.64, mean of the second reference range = 4.4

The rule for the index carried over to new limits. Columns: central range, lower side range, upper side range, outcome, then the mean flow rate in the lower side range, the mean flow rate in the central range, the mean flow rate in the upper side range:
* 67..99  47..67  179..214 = 1.2 kPa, 3.57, 3.65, 4.76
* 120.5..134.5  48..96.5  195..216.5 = 0.8 kPa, 3.64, 3.98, 5.02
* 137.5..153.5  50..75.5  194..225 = 2.3 kPa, 3.69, 3.77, 4.94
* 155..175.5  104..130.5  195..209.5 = 1.3 kPa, 3.8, 4.19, 4.99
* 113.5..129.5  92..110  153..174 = -0.9 kPa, 3.47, 3.89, 4.17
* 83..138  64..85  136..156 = 0.6 kPa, 3.73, 3.71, 3.78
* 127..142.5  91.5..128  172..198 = 0.1 kPa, 3.67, 3.89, 4.45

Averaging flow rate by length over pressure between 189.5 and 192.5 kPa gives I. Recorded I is 4.53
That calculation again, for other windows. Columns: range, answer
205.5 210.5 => 4.98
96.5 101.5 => 3.39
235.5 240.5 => 4.86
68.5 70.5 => 3.73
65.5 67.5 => 3.83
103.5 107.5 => 3.39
